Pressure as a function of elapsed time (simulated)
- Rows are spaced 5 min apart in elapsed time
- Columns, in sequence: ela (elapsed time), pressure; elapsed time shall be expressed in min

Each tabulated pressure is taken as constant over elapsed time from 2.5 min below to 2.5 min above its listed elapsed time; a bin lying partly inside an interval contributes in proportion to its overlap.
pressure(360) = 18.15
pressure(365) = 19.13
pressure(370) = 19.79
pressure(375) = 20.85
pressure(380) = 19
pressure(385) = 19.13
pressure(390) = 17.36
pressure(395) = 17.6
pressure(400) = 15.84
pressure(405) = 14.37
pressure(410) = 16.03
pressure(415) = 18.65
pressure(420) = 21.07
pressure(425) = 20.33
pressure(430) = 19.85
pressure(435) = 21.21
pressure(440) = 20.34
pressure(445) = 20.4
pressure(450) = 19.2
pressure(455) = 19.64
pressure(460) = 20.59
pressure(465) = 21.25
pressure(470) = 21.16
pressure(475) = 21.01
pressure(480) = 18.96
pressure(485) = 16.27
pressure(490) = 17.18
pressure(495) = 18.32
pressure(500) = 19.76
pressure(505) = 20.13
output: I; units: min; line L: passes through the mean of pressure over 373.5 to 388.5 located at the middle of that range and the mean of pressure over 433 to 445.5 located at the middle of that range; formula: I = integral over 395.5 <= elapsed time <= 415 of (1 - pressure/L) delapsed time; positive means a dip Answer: 3.81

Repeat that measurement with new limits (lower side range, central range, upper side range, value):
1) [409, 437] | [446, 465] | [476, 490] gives -1.36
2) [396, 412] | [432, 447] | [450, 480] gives -1.81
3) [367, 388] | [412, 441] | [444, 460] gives -0.61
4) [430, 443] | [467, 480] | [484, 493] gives -1.98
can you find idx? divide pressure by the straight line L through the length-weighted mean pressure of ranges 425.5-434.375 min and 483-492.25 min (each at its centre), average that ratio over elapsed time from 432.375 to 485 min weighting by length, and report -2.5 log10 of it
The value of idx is -0.10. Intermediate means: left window 20.2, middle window 20.2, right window 16.7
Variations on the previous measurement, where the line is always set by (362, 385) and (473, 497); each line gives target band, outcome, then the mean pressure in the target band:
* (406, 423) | 0.049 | 18.3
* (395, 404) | 0.198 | 16.1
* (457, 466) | -0.123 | 20.8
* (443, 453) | -0.058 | 19.8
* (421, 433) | -0.071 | 20.3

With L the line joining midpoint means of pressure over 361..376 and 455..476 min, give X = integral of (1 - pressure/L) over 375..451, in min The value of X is 5.5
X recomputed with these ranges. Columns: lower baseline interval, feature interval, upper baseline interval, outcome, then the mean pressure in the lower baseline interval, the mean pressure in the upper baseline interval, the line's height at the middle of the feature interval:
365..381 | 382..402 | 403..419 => 0.88 min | 19.8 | 16.9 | 18.3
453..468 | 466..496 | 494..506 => 1.54 min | 20.5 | 19.4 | 20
